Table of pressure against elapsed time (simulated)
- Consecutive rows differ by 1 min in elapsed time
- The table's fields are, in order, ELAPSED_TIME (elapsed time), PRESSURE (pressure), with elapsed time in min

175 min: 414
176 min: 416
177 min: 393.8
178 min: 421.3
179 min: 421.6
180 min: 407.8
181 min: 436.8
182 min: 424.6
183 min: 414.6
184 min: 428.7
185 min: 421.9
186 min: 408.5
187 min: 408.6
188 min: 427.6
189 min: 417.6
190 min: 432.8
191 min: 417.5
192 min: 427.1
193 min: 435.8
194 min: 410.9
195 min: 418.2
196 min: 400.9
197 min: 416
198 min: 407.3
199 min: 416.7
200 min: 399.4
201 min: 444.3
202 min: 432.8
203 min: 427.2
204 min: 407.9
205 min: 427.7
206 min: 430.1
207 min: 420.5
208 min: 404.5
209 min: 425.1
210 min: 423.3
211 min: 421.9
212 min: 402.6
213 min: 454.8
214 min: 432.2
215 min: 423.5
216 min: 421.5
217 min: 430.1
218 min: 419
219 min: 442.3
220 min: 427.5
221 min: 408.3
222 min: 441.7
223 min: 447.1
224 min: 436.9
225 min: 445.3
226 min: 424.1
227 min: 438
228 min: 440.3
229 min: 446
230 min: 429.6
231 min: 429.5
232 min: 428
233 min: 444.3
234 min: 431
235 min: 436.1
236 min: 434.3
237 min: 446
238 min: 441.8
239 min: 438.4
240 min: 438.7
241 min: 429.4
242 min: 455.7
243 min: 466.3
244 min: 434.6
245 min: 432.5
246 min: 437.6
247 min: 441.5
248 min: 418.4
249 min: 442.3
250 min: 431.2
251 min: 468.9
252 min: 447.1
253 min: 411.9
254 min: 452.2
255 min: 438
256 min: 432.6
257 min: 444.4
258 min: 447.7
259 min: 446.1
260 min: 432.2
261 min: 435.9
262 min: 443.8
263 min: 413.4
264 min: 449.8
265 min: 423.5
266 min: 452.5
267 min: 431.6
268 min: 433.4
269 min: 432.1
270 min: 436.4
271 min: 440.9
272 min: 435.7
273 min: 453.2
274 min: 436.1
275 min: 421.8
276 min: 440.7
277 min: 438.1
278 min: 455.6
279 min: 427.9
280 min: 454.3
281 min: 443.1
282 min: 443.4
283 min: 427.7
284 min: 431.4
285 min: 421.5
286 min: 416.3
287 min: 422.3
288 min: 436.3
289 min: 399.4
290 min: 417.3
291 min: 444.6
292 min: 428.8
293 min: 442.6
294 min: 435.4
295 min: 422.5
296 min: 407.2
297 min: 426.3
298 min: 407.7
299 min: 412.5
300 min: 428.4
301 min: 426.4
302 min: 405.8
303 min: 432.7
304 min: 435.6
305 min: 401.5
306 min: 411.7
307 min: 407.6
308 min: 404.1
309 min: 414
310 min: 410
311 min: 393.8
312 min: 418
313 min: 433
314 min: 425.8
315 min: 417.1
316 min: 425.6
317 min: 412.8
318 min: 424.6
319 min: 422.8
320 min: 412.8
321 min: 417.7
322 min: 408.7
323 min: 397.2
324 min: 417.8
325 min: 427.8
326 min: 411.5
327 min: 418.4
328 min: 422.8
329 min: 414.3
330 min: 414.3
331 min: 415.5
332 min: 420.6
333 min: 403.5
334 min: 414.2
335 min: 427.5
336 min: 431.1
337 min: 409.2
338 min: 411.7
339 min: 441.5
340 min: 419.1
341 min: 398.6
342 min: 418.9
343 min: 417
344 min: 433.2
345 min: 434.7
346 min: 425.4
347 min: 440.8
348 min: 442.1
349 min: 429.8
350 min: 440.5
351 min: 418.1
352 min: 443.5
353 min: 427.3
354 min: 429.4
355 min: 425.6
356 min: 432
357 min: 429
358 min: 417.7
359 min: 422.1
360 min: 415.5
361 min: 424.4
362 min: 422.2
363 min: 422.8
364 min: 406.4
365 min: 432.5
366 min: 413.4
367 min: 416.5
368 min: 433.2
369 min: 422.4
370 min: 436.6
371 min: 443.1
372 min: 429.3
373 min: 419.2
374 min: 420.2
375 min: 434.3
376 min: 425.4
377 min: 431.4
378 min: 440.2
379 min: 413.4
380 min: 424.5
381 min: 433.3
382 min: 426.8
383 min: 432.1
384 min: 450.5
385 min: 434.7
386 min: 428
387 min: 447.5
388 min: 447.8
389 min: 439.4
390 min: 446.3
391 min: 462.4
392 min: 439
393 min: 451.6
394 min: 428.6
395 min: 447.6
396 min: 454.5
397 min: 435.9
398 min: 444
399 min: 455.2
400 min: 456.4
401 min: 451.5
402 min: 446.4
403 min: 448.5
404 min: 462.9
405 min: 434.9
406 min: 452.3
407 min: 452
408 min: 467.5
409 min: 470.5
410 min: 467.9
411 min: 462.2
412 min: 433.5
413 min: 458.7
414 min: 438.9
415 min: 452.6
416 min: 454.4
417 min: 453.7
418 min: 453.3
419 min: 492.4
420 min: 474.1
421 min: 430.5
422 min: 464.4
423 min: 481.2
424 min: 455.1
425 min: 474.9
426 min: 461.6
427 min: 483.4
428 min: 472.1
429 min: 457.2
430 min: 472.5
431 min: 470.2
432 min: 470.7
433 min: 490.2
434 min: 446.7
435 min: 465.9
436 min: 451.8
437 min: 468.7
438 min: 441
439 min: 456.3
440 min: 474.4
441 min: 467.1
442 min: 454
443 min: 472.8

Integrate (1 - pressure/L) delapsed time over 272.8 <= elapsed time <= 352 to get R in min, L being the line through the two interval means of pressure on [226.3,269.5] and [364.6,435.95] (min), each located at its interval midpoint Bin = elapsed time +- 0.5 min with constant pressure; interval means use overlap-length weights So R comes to 3.5 min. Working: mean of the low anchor 438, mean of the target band 423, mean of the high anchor 448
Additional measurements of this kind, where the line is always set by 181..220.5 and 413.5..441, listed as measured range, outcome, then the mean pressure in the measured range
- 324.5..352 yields 1.50 min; 423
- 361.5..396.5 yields 1.66 min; 433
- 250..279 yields -0.34 min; 439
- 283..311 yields 1.25 min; 420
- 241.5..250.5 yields -0.20 min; 440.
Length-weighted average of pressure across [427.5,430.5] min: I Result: 467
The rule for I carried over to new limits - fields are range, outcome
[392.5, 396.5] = 446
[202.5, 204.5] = 418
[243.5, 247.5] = 437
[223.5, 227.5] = 436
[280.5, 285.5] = 433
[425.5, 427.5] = 472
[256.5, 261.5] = 441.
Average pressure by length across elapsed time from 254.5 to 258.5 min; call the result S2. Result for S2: 441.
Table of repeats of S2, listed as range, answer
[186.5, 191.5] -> 421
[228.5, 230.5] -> 438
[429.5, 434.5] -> 470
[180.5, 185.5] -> 425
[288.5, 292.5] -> 423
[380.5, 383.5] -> 431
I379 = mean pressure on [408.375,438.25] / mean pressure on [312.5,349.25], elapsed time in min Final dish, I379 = 1.10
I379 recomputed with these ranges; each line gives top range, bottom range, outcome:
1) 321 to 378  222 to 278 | 0.97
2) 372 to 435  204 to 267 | 1.04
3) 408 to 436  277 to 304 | 1.08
